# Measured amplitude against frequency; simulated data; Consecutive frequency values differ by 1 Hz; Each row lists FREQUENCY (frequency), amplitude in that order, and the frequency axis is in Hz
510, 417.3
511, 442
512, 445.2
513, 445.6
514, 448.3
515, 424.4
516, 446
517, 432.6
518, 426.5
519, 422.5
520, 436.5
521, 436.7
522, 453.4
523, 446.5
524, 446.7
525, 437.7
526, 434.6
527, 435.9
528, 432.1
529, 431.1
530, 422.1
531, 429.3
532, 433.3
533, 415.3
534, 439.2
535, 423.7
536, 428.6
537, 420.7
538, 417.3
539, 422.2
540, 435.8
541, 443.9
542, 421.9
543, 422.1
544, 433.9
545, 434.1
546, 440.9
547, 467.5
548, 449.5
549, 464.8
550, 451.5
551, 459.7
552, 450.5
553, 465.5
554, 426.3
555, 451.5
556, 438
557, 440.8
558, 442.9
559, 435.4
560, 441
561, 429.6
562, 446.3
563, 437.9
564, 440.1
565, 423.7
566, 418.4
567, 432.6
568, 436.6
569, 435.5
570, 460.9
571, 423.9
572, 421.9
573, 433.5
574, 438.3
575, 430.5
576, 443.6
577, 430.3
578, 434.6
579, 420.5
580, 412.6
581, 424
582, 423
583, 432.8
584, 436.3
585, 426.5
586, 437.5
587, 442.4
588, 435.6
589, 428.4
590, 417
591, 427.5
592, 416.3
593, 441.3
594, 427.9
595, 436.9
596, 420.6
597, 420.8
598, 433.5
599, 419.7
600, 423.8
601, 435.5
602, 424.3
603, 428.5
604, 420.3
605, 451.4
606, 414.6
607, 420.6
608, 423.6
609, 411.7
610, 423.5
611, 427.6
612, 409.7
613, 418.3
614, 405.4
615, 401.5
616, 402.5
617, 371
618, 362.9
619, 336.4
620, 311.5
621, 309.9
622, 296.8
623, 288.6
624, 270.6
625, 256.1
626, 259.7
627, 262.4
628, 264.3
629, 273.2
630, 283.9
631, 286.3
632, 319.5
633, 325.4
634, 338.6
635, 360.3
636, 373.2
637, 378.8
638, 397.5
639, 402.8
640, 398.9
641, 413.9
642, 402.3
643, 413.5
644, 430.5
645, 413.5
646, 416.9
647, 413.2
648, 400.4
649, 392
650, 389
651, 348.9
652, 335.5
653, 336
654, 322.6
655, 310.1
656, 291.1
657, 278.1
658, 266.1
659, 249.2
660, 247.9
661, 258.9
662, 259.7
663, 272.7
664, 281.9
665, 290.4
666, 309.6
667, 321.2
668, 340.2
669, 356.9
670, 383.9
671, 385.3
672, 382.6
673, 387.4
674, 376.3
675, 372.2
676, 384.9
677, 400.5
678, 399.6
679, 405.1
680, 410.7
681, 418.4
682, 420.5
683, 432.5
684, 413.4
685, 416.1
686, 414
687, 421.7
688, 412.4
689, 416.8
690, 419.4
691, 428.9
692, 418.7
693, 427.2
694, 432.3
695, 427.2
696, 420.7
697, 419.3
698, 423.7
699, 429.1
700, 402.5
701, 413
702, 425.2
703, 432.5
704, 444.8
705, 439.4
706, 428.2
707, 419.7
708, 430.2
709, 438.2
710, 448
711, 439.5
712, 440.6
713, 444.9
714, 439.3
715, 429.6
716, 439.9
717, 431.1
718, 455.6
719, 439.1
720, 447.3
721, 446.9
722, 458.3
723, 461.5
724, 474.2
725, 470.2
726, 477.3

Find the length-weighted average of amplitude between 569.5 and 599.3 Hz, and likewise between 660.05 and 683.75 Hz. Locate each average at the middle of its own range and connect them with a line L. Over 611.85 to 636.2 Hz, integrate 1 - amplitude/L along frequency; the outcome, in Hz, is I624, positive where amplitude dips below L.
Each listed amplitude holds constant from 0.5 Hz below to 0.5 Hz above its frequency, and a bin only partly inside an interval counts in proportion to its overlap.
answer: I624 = 4.4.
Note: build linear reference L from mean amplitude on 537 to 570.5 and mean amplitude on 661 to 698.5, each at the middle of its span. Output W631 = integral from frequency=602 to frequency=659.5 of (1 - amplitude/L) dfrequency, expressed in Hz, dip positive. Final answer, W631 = 6.76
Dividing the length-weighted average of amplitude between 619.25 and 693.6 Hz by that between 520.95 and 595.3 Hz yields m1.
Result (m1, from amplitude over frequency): 0.81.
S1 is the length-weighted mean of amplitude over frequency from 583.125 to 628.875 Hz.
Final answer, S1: 391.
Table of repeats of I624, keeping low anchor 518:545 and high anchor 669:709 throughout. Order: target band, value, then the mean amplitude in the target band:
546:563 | -0.7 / 447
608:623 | 1.6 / 376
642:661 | 3.2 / 347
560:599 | -0.5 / 431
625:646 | 3.5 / 349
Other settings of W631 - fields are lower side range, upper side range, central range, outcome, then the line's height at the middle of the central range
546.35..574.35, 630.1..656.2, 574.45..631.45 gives 2.0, 404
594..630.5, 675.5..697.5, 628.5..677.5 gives 6.2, 397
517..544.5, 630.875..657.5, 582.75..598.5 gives -1.3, 398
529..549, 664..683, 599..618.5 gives -0.6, 402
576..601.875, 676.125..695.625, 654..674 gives 5.2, 420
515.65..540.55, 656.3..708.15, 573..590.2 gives -0.7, 415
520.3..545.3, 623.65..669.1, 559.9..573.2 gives -1.1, 402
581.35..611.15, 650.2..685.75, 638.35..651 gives -1.1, 372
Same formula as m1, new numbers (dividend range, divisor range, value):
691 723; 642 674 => 1.28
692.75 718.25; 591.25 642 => 1.15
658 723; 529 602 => 0.92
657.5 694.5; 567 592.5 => 0.86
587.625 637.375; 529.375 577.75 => 0.86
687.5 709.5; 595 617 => 1.01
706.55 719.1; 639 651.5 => 1.09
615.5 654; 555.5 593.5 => 0.80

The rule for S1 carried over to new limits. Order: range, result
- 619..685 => 345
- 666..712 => 410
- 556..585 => 433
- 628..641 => 344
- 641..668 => 334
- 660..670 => 301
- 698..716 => 432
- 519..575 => 437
